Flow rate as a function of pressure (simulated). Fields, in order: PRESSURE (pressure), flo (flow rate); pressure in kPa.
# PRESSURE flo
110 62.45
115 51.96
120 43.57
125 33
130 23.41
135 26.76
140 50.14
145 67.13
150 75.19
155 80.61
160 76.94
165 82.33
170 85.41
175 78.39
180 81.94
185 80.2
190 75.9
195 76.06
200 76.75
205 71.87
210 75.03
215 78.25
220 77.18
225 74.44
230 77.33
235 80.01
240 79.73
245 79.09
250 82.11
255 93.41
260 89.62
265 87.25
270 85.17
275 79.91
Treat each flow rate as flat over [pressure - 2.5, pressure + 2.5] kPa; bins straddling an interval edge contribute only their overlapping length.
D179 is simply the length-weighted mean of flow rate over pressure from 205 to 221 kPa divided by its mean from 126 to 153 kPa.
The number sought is 1.58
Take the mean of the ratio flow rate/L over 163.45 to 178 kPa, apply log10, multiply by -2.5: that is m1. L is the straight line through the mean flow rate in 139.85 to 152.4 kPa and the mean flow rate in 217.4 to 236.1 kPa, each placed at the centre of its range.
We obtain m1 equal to -0.17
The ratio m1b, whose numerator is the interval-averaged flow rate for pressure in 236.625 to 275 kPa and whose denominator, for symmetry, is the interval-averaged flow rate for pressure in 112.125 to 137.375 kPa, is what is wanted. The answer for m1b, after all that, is 2.34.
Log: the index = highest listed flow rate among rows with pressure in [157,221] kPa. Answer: 85.41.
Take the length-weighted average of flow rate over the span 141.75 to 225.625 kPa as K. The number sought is 77.1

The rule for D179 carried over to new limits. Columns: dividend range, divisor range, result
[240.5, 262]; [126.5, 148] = 2.02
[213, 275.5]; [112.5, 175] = 1.39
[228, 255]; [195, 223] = 1.07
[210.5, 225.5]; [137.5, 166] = 1.07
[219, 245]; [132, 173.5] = 1.15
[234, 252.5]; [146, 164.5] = 1.04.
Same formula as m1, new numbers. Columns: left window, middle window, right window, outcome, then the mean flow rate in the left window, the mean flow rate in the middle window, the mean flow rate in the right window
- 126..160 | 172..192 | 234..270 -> -0.21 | 54.6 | 79.3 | 84.7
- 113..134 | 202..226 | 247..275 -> -0.09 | 36.9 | 75.4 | 86.7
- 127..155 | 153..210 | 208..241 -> -0.24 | 51.1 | 78.6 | 77.4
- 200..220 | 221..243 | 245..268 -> 0.04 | 75.5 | 77.9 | 87.1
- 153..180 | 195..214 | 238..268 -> 0.11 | 80.8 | 75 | 85.3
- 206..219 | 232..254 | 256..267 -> 0.04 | 76.2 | 81.1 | 89.2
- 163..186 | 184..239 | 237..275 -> 0.09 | 81.7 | 76.6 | 84.8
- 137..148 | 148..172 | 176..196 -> -0.21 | 57.9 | 80.1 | 78.7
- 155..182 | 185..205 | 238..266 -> 0.08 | 80.9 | 76.2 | 85.2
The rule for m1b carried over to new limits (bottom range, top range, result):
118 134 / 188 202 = 2.35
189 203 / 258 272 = 1.15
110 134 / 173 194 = 1.98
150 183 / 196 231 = 0.94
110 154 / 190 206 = 1.55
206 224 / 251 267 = 1.17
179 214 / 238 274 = 1.11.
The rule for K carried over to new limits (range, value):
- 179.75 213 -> 76.5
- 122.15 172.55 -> 60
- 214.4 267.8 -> 81.8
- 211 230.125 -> 76.6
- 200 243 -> 76.8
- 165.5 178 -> 82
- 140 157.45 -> 70.8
